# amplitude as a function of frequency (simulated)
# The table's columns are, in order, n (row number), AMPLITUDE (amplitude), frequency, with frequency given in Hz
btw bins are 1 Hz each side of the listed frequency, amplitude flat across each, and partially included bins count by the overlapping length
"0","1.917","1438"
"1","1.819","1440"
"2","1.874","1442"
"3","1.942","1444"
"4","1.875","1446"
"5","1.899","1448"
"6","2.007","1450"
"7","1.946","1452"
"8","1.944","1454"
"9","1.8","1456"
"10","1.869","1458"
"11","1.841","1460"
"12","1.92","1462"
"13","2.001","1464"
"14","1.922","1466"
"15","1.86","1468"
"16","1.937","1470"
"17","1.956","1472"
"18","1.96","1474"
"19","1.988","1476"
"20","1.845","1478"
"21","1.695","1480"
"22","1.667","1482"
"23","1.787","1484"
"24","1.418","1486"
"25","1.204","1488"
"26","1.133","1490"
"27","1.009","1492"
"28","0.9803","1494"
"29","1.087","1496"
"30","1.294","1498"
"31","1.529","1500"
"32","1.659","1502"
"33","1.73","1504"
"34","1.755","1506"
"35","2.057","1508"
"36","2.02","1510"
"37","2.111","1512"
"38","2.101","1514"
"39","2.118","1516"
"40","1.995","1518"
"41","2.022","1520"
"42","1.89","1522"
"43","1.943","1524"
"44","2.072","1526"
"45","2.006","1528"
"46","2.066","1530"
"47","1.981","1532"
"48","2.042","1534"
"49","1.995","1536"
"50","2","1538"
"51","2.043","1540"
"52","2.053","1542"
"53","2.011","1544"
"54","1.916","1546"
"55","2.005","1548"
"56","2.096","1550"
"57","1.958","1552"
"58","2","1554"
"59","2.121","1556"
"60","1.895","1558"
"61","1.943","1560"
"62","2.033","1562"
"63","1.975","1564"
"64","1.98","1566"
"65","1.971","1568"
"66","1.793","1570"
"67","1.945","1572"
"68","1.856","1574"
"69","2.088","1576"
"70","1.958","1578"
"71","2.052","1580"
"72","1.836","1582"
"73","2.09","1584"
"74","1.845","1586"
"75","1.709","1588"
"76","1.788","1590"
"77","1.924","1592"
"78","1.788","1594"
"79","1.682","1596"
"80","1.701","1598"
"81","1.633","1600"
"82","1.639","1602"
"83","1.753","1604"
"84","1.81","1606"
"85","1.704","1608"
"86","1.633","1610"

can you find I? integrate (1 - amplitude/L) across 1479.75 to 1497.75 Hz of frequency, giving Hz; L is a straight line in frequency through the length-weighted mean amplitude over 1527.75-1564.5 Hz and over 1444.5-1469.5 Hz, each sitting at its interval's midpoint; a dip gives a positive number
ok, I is 5.8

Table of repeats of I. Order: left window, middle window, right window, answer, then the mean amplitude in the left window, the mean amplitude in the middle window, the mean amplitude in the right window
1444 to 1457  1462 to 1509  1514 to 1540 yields 7.8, 1.91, 1.64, 2.02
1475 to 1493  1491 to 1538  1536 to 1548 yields -0.5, 1.53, 1.81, 2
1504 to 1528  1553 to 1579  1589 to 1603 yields -1.9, 2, 1.97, 1.74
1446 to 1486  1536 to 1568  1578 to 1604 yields -3.0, 1.87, 2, 1.81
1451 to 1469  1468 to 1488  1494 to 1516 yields 0.6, 1.9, 1.78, 1.72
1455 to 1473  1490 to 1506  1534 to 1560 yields 5.0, 1.9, 1.34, 2.01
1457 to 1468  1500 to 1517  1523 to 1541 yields 0.5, 1.91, 1.92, 2.02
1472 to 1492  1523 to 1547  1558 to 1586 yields -2.6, 1.62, 2.01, 1.96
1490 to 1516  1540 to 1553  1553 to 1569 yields -0.8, 1.61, 2.01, 1.99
